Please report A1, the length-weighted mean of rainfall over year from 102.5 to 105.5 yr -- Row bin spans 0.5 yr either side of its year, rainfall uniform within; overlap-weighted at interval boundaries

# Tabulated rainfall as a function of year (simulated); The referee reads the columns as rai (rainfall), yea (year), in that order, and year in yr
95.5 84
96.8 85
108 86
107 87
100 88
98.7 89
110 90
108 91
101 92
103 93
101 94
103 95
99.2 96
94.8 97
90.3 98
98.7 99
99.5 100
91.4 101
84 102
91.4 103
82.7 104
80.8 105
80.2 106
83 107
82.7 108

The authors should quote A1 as 85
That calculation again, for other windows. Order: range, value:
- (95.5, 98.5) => 94.8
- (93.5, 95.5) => 102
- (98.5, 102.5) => 93.4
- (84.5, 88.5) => 103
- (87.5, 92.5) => 104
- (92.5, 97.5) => 100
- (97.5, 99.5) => 94.5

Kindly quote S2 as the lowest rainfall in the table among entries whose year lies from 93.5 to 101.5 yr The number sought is 90.3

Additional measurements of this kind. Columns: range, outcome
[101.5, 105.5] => 80.8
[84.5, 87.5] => 96.8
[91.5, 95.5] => 101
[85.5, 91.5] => 98.7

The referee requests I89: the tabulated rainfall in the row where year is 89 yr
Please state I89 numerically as 98.7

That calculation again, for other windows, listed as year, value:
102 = 84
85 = 96.8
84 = 95.5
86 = 108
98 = 90.3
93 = 103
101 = 91.4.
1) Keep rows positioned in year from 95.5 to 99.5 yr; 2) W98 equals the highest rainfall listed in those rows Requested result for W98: 99.2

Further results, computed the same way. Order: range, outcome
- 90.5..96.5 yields 108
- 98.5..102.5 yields 99.5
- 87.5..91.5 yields 110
